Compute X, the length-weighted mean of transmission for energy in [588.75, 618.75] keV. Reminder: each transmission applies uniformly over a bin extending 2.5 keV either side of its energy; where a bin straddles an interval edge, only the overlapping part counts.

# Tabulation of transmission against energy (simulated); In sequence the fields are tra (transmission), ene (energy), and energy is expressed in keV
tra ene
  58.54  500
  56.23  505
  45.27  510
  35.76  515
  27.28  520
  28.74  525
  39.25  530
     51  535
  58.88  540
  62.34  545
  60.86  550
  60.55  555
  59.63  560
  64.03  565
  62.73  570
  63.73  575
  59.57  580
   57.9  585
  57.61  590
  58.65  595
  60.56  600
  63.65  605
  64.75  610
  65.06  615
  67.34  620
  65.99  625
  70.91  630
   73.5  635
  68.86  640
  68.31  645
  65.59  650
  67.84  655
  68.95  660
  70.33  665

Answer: 62.1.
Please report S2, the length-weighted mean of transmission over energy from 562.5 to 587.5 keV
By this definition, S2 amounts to 61.6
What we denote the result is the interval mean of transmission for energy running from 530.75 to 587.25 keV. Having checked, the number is 59.5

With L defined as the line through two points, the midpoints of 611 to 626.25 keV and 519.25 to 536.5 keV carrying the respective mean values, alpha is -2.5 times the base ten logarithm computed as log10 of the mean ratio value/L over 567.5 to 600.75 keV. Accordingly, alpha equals -0.10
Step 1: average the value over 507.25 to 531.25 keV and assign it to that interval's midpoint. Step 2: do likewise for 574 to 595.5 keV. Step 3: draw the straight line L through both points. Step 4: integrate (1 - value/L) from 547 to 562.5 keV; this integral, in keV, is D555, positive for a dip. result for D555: -3.9 keV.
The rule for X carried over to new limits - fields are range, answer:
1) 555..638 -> 63.4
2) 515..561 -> 48.8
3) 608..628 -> 65.9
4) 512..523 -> 32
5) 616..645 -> 69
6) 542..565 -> 61.1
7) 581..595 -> 58.1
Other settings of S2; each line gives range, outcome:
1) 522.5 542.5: 44.5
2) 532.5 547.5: 57.4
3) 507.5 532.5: 35.3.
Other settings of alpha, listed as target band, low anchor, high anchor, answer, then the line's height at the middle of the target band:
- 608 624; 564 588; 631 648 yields 0.02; 66.9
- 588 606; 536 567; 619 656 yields 0.09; 64.8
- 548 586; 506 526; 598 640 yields -0.20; 51.4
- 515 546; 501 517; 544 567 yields 0.26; 53.8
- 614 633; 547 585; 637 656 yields -0.03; 66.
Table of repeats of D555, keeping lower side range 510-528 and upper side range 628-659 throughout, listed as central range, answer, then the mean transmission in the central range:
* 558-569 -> -3.9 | 62.1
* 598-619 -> -1.7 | 63.8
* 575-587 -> -2.1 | 59.8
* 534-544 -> -4.6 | 56.6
